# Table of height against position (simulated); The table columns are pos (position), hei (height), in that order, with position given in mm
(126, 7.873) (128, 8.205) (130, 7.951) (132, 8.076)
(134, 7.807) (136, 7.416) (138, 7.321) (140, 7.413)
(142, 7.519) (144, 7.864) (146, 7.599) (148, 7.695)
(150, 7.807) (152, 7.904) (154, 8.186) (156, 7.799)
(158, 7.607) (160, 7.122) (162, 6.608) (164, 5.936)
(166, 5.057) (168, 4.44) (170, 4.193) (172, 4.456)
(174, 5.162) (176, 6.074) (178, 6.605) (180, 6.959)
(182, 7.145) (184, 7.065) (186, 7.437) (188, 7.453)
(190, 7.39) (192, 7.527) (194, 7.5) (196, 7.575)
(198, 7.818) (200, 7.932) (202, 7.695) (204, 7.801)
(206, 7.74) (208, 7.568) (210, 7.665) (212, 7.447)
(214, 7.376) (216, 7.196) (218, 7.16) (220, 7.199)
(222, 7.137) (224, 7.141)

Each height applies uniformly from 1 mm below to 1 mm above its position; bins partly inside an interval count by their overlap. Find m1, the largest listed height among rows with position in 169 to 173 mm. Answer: 4.456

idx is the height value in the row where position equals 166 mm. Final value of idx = 5.057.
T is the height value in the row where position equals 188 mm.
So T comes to 7.453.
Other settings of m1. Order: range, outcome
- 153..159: 8.186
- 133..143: 7.807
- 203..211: 7.801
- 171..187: 7.437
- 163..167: 5.936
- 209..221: 7.665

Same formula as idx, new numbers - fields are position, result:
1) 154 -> 8.186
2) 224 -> 7.141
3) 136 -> 7.416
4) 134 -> 7.807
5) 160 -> 7.122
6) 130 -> 7.951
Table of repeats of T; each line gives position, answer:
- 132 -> 8.076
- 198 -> 7.818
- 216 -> 7.196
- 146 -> 7.599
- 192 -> 7.527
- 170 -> 4.193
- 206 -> 7.74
